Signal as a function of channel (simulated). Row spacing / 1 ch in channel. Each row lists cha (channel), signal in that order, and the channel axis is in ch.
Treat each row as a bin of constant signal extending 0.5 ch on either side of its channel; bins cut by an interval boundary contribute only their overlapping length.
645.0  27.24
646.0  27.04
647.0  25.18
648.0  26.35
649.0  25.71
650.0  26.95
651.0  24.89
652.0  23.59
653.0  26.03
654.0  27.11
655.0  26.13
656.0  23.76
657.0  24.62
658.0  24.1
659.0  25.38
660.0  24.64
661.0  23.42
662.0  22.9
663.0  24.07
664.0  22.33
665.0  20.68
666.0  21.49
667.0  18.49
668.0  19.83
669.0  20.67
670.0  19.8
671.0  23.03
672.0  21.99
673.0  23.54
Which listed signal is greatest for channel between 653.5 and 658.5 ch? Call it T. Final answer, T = 27.11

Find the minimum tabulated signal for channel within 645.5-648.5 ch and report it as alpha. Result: 25.18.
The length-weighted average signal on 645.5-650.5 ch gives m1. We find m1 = 26.2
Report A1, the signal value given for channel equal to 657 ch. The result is 24.62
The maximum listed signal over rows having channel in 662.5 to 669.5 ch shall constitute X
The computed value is 24.07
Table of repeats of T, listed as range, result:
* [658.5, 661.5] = 25.38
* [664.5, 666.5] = 21.49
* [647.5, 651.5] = 26.95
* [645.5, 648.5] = 27.04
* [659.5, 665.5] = 24.64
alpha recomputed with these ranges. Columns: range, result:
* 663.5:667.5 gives 18.49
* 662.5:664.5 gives 22.33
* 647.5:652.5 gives 23.59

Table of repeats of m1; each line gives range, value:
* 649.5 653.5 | 25.4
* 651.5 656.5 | 25.3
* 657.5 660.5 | 24.7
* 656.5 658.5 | 24.4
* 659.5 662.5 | 23.7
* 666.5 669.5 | 19.7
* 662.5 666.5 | 22.1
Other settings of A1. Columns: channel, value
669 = 20.67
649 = 25.71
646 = 27.04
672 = 21.99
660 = 24.64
